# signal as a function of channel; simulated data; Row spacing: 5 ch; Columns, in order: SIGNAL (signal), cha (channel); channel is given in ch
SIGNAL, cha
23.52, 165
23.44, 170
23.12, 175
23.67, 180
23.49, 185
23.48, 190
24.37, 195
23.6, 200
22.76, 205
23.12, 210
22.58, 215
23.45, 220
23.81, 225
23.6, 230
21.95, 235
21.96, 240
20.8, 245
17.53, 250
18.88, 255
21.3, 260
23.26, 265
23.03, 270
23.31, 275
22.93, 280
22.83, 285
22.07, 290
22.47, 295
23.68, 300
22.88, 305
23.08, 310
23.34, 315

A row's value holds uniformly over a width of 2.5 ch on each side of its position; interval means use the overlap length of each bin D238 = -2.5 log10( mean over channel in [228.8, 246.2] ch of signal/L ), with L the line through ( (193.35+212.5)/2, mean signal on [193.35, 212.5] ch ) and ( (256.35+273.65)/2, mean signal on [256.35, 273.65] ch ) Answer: 0.04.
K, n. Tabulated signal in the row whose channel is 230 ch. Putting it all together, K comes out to 23.6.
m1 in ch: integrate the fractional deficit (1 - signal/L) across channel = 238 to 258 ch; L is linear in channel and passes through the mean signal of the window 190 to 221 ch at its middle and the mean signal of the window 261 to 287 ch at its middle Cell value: 2.9 ch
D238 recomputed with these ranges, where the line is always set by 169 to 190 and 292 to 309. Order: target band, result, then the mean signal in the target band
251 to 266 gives 0.128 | 20.6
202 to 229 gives 0.006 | 23.2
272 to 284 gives 0.000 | 23.1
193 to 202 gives -0.028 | 24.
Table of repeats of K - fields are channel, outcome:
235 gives 21.95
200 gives 23.6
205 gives 22.76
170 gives 23.44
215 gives 22.58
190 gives 23.48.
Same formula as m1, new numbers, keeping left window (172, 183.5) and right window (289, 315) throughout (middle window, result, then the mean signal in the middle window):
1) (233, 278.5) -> 3.4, 21.4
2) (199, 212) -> 0.1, 23.1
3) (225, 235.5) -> 0.0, 23.2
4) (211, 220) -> 0.1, 22.9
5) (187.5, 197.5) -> -0.2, 23.9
